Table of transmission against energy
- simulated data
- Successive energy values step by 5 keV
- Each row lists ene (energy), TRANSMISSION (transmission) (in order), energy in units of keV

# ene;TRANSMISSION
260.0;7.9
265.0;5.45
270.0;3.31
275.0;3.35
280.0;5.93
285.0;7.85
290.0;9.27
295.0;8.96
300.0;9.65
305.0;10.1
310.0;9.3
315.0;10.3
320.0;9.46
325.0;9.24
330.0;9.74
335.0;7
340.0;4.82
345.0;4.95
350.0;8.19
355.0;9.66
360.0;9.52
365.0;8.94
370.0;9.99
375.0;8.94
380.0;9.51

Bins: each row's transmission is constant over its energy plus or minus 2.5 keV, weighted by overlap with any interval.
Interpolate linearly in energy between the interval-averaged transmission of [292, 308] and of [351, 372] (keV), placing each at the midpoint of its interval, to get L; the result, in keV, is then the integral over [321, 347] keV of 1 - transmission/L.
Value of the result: 5.92 keV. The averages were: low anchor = 9.55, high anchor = 9.42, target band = 7.33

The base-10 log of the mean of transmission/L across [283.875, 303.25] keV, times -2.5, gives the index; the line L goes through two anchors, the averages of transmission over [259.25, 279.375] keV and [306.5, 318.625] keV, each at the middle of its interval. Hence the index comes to -0.19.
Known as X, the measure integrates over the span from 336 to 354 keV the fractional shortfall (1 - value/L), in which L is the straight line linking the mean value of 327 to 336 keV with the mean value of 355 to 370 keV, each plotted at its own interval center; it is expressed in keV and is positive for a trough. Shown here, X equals 5.3 keV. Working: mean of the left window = 8.65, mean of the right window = 9.43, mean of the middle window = 6.38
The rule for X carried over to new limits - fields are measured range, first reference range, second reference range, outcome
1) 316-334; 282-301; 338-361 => -3.1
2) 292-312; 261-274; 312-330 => -4.2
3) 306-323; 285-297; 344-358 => -2.4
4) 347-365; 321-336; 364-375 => 0.5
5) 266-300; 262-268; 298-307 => 5.1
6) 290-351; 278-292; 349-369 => -1.2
